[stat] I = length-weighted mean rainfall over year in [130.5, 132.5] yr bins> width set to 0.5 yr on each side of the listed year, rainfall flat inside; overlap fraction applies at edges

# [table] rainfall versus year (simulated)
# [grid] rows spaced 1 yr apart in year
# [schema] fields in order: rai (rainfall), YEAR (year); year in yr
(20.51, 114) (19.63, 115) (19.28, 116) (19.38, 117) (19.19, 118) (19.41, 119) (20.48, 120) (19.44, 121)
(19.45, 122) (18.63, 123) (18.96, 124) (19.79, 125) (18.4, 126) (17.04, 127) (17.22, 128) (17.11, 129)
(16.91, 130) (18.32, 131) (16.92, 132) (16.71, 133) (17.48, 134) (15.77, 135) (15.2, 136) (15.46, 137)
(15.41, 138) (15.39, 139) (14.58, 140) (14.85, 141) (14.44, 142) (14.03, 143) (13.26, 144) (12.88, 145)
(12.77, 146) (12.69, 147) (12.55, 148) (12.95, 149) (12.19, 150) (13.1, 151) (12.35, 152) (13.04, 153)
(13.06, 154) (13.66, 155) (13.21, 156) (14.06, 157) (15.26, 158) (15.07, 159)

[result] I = 17.6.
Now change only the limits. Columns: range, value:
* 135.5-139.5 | 15.4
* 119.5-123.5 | 19.5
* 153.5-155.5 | 13.4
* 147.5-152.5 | 12.6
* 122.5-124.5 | 18.8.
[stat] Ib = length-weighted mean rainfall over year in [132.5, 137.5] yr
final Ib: 16.1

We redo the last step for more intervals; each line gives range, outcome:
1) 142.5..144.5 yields 13.6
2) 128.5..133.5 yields 17.2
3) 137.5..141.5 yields 15.1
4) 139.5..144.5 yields 14.2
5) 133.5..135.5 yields 16.6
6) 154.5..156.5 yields 13.4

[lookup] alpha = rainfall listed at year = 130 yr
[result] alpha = 16.91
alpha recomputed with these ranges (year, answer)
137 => 15.46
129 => 17.11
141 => 14.85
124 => 18.96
